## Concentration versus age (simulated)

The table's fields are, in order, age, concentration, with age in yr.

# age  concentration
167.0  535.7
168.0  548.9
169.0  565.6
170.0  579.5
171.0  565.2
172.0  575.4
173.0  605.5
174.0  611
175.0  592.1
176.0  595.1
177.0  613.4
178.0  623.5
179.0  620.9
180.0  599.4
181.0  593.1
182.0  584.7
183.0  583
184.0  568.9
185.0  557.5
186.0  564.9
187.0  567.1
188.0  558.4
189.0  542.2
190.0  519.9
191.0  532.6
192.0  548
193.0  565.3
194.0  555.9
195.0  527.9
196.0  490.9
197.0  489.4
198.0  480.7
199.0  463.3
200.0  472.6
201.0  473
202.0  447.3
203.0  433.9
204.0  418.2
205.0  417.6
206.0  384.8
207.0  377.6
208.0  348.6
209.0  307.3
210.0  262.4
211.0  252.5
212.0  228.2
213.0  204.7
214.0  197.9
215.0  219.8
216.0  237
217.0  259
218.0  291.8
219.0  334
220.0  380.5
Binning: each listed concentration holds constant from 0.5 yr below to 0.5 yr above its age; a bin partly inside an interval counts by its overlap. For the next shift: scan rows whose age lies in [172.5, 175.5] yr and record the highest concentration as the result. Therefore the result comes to 611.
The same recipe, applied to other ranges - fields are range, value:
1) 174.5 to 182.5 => 623.5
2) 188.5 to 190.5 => 542.2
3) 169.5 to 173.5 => 605.5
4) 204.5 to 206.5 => 417.6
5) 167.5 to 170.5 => 579.5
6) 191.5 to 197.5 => 565.3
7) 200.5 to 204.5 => 473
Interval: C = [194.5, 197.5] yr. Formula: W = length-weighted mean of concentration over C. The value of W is 503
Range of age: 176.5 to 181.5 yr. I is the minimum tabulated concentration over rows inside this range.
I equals 593.1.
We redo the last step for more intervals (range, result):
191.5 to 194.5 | 548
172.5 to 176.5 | 592.1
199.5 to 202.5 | 447.3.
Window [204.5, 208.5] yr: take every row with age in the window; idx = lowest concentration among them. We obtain 348.6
